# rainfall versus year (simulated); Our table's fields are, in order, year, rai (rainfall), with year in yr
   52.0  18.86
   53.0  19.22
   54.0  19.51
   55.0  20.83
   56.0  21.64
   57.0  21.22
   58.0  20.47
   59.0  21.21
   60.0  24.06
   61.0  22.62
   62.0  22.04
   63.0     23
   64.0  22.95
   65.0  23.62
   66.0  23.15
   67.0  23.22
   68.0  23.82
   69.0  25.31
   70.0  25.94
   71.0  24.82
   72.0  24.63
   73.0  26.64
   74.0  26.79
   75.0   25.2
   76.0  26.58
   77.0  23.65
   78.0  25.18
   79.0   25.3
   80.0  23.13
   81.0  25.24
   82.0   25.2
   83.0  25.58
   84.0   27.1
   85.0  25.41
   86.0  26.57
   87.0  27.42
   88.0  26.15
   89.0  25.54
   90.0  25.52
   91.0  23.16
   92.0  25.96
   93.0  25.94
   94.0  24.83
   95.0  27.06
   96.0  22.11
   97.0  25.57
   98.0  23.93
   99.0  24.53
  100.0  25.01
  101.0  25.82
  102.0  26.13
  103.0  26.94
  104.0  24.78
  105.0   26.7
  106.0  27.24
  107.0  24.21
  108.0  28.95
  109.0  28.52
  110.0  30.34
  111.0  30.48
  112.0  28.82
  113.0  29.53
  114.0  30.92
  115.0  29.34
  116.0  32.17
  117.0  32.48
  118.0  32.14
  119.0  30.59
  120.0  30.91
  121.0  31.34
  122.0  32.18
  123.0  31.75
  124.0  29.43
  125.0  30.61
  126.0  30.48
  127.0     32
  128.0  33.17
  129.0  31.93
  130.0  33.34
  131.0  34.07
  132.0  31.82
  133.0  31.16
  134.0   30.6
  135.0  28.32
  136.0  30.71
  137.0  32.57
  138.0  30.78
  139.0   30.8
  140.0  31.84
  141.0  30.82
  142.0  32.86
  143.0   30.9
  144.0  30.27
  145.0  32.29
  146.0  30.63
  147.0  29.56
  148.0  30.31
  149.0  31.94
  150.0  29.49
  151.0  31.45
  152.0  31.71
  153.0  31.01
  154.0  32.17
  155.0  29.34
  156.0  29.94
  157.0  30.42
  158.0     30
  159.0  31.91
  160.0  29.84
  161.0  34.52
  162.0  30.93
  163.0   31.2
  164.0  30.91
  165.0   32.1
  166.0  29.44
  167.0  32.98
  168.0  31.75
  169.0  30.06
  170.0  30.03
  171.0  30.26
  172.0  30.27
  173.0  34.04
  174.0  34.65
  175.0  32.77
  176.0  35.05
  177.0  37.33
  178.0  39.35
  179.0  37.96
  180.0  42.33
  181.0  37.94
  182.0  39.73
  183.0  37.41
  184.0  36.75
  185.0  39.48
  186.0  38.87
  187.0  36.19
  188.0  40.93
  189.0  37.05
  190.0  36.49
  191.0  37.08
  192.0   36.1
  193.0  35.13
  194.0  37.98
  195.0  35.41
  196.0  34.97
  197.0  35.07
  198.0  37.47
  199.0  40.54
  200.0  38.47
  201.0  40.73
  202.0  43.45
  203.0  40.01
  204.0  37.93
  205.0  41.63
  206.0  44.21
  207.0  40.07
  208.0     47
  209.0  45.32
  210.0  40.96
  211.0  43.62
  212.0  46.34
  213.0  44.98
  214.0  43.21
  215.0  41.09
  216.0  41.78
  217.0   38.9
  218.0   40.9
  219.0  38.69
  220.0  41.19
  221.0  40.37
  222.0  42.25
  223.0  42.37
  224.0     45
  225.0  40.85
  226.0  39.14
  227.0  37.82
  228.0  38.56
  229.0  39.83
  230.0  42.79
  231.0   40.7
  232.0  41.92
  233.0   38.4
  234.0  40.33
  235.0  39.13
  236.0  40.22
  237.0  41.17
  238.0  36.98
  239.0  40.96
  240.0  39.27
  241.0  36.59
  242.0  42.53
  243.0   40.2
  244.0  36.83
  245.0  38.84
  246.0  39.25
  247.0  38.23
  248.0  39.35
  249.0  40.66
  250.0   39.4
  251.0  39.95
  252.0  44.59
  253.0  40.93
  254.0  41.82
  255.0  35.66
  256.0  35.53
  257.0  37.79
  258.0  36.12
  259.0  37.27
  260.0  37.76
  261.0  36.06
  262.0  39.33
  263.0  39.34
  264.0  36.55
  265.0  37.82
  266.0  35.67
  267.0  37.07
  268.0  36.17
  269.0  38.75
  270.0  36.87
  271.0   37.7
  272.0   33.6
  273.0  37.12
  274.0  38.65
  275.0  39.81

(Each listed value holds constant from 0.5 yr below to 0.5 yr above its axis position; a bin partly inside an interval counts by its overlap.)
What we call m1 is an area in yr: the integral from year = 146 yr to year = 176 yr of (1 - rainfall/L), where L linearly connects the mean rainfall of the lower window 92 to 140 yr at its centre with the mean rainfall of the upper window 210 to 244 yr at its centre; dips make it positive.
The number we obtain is 2.3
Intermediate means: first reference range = 29.2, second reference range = 40.8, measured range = 31.3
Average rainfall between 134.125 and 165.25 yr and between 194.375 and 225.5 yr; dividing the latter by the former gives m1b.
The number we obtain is 1.3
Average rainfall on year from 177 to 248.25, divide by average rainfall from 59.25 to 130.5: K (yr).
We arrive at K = 1.5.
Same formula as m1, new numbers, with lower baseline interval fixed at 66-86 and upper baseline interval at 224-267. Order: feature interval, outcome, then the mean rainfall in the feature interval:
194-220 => -3.5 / 40.9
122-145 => -1.2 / 31.4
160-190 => -1.3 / 34.8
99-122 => -0.6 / 28.8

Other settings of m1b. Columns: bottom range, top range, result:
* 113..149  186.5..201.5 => 1.19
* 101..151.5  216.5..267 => 1.30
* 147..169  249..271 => 1.23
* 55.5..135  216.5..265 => 1.47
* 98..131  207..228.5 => 1.42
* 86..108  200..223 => 1.64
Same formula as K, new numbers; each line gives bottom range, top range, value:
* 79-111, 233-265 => 1.50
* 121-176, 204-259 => 1.29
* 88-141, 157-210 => 1.26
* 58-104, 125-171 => 1.26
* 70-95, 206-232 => 1.64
